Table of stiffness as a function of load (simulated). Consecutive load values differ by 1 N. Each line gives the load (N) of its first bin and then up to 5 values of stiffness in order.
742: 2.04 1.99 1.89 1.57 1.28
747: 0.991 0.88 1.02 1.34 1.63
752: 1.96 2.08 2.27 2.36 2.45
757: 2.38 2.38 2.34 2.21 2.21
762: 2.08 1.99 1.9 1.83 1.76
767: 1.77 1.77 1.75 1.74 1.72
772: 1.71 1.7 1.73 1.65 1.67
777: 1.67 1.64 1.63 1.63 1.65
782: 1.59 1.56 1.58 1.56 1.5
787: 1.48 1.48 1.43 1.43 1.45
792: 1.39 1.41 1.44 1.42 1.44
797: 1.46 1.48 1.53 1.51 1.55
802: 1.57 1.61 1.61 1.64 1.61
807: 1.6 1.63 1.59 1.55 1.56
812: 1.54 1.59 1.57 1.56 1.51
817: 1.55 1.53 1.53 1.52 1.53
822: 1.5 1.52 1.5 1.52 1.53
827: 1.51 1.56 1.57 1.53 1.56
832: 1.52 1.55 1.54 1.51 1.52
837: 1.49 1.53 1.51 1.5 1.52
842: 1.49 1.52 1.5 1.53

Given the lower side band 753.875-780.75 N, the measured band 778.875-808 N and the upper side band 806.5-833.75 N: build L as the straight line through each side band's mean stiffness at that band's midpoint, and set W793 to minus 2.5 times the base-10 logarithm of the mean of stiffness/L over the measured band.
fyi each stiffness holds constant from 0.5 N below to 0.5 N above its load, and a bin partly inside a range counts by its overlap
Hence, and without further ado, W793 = 0.14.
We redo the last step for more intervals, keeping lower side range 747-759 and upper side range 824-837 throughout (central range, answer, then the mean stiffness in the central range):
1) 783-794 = 0.16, 1.47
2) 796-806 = 0.07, 1.55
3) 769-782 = 0.06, 1.68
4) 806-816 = 0.03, 1.57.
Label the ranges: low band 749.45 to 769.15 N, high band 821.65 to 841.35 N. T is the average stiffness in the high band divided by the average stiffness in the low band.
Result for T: 0.75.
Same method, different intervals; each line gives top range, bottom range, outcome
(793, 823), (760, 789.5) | 0.90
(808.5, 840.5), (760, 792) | 0.91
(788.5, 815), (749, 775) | 0.79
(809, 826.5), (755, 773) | 0.77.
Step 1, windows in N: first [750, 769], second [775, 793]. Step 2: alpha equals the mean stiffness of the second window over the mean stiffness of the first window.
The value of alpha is 0.76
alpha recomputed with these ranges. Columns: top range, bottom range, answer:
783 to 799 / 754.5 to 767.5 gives 0.69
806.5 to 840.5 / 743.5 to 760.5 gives 0.84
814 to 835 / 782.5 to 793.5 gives 1.04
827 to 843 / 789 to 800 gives 1.05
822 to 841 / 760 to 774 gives 0.82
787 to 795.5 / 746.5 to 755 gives 0.91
